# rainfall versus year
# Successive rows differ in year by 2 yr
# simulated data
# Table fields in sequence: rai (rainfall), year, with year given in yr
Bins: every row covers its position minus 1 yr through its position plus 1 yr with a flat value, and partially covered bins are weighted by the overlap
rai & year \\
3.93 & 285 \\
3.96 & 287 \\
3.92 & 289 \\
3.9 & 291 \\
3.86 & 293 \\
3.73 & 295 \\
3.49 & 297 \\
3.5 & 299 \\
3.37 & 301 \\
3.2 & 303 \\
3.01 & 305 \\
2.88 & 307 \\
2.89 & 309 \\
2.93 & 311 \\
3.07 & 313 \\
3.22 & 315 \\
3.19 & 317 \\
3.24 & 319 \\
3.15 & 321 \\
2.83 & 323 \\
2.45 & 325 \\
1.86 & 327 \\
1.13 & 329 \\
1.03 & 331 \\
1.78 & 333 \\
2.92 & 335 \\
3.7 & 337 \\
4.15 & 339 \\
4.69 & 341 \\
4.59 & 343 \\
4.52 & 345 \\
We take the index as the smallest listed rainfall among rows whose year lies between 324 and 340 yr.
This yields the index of 1.03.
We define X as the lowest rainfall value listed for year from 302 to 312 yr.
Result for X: 2.88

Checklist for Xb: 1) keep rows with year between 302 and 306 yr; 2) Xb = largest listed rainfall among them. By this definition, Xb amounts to 3.2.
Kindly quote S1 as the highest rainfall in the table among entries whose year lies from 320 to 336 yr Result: 3.15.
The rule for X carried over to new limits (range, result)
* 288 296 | 3.73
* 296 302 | 3.37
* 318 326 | 2.45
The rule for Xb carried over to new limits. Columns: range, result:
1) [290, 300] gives 3.9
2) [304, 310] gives 3.01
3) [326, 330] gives 1.86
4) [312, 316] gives 3.22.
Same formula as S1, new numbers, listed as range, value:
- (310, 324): 3.24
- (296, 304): 3.5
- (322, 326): 2.83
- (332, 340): 4.15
